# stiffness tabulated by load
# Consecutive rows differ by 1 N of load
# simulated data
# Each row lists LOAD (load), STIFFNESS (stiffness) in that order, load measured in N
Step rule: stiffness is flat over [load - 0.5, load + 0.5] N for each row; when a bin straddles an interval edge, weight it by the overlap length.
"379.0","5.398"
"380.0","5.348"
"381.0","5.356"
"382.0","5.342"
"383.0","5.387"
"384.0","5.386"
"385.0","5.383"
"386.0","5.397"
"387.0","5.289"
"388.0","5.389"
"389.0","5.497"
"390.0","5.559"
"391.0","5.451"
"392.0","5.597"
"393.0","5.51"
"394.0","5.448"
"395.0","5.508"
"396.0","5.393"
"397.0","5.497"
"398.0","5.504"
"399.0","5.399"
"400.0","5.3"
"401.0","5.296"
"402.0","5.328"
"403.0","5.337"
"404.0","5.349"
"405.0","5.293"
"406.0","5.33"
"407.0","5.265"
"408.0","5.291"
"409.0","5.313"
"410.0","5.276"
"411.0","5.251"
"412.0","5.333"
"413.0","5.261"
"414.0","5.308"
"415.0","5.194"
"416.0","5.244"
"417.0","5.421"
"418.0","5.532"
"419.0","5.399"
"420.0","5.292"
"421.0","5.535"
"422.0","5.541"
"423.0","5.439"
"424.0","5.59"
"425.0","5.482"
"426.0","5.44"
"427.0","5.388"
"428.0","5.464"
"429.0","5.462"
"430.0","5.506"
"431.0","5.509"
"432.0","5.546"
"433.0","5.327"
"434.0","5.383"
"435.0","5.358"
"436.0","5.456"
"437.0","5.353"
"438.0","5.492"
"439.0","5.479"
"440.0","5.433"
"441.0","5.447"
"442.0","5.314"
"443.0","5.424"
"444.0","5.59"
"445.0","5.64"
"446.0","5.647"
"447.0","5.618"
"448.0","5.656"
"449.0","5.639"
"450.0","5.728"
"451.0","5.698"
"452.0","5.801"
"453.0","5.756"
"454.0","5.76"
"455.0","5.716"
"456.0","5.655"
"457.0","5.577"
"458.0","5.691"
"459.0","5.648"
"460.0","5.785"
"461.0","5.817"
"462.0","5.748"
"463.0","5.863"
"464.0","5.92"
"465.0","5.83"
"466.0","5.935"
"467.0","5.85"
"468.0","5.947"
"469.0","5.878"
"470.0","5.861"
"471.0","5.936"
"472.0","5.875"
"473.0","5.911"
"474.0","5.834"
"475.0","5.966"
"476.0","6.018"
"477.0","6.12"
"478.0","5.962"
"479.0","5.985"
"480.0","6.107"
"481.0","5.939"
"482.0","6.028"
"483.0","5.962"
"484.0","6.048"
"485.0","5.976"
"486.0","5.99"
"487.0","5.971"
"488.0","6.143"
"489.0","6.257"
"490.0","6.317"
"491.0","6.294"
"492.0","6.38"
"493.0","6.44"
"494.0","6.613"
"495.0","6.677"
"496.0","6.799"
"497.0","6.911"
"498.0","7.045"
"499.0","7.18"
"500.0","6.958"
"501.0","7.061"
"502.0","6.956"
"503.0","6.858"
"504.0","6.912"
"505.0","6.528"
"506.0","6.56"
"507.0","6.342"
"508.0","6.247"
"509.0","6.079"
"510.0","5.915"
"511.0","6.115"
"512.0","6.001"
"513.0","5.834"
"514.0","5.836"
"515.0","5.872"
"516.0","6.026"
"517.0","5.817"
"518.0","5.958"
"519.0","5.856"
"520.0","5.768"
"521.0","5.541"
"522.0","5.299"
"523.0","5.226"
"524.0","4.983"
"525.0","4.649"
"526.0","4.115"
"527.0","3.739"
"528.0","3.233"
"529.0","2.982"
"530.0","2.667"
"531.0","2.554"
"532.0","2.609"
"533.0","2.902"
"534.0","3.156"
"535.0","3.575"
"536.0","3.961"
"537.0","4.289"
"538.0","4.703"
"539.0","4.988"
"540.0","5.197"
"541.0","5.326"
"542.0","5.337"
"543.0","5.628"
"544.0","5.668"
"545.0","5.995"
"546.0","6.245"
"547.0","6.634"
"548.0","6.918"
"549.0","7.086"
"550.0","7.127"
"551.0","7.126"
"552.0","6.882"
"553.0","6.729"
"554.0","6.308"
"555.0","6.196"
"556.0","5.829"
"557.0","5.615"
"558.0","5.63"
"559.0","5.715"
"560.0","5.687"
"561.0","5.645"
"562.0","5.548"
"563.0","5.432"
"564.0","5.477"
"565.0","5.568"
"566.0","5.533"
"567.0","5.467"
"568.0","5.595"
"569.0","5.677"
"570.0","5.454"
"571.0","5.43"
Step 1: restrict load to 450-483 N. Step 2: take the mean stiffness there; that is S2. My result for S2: 5.86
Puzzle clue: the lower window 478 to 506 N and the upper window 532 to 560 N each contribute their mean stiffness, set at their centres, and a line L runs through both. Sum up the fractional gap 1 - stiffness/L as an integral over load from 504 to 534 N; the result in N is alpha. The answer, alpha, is 4.7 N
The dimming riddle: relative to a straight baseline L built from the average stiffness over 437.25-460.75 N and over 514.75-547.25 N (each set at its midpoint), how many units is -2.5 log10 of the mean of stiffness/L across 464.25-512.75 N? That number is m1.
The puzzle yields -0.21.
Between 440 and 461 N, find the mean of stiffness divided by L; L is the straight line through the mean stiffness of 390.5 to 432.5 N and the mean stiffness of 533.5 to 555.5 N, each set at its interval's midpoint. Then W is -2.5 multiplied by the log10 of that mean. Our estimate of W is -0.03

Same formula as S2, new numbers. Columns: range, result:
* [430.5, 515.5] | 5.98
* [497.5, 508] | 6.81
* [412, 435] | 5.42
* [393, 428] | 5.38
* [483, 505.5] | 6.55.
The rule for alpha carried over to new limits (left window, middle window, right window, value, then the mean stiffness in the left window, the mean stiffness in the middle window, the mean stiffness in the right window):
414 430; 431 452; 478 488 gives 0.35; 5.43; 5.52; 6.01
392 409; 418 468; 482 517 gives 1.89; 5.38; 5.59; 6.37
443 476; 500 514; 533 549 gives -2.57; 5.77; 6.41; 5.16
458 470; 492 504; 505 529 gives -2.64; 5.83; 6.85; 5.49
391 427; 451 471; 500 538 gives -1.96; 5.39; 5.79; 5.15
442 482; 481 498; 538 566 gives -1.35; 5.8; 6.31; 5.95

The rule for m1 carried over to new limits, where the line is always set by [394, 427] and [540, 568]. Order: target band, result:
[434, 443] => 0.02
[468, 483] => -0.06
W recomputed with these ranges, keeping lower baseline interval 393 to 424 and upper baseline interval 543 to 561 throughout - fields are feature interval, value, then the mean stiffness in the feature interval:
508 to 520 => 0.02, 5.94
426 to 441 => 0.02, 5.44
